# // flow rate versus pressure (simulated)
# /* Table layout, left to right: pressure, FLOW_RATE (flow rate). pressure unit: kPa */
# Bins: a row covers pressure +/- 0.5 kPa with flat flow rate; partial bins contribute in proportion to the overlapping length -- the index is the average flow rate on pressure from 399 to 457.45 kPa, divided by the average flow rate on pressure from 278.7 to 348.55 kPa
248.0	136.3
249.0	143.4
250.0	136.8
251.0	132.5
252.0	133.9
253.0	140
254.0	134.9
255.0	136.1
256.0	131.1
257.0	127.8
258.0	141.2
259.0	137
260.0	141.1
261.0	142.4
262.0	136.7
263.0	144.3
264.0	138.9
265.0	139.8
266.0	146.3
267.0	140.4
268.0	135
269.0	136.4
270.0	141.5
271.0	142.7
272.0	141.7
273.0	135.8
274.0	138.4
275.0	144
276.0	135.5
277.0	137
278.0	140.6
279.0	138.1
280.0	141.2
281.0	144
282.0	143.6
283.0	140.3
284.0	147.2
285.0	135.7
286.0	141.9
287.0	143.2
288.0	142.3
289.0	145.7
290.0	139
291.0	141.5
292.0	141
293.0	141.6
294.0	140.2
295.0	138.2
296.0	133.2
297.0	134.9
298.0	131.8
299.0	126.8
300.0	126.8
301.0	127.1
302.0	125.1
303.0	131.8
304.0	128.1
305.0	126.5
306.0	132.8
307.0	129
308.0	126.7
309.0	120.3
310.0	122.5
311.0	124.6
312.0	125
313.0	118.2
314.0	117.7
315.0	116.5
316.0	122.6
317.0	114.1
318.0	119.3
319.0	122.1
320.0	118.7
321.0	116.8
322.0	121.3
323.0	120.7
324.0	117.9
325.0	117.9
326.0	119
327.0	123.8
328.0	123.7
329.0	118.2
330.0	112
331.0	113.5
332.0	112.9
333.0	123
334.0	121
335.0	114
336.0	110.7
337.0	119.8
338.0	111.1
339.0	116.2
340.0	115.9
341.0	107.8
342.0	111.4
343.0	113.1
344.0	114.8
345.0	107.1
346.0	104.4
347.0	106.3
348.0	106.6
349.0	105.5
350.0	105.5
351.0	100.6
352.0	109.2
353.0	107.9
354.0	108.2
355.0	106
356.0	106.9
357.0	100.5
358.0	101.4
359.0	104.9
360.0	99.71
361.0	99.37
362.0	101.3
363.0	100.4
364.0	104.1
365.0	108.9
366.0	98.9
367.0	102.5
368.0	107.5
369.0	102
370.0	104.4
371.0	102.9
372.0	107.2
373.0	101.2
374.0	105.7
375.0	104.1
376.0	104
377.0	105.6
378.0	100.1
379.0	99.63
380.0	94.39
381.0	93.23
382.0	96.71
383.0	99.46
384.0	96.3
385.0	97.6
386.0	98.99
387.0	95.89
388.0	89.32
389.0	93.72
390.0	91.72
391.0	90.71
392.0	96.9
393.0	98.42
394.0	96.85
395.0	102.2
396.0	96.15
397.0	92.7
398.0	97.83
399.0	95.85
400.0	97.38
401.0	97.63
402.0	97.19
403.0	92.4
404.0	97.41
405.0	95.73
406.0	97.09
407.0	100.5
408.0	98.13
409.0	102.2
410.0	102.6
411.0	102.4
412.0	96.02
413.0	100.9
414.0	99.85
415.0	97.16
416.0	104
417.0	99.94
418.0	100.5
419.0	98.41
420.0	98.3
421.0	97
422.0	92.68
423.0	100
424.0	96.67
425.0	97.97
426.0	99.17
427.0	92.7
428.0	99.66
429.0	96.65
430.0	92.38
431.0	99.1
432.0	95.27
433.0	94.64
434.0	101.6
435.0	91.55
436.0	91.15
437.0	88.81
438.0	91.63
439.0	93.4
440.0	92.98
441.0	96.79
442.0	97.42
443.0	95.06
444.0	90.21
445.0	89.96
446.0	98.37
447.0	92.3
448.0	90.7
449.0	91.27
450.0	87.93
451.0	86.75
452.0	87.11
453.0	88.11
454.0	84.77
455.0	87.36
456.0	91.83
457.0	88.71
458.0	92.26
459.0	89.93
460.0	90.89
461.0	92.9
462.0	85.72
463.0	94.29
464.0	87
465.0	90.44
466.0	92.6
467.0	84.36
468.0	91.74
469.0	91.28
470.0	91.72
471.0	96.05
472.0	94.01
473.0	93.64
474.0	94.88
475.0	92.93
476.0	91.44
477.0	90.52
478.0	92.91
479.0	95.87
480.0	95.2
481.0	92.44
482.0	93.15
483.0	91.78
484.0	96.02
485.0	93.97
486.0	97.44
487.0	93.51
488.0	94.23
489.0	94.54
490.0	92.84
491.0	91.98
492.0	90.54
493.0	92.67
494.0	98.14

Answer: 0.8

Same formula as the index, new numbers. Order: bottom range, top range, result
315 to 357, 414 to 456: 0.83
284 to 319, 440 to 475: 0.70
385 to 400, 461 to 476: 0.96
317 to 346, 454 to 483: 0.79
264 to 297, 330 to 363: 0.78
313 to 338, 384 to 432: 0.82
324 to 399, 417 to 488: 0.89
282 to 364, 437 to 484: 0.76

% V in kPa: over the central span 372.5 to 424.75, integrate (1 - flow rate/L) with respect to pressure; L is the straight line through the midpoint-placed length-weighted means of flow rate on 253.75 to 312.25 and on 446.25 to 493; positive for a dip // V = 5.1 kPa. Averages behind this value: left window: 136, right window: 91.6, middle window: 98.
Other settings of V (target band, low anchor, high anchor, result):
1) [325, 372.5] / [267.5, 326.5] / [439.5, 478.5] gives 3.9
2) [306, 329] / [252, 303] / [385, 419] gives 0.8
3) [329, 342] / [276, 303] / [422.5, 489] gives 1.1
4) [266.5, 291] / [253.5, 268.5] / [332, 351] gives -1.5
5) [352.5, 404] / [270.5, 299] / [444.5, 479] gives 6.4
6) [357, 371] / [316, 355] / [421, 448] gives 0.8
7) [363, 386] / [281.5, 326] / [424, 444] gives 1.9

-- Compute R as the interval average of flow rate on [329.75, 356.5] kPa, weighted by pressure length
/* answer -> 111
